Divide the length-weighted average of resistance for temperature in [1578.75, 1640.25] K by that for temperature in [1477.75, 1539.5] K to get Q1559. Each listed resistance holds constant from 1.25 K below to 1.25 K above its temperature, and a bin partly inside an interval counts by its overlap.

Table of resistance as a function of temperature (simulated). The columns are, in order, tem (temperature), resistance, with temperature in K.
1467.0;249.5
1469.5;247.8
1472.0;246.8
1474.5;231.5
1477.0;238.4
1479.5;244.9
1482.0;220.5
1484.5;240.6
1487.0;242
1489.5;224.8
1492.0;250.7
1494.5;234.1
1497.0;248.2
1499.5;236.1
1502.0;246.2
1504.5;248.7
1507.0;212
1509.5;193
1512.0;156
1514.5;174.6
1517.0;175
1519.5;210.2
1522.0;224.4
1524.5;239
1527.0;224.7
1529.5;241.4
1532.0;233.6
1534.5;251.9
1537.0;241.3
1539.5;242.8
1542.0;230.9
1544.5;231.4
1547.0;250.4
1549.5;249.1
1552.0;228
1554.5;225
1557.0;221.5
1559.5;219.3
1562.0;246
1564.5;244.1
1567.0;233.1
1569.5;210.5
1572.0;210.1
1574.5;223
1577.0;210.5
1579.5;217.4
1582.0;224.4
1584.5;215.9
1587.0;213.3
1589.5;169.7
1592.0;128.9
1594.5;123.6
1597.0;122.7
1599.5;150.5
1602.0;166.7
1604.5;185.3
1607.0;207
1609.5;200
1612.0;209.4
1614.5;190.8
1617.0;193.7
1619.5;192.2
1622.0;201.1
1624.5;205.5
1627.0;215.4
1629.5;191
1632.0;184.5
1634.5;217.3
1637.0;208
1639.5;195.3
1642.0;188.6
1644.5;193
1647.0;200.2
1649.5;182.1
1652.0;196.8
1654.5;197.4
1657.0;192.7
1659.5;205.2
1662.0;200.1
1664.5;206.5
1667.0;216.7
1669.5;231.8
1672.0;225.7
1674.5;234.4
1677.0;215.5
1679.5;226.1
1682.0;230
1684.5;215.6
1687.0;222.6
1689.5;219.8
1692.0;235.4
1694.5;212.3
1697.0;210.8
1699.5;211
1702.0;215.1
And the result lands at 0.8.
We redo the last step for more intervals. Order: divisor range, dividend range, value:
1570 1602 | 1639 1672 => 1.09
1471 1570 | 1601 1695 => 0.90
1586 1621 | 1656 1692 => 1.25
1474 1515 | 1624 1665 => 0.88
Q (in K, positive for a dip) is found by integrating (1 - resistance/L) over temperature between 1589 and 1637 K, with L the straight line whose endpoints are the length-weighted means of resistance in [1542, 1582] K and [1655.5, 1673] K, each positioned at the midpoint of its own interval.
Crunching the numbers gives 8.0 K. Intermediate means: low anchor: 228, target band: 183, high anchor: 211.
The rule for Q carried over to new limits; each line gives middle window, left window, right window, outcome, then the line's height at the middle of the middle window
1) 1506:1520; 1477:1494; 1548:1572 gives 2.9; 234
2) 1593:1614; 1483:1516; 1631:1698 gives 4.3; 215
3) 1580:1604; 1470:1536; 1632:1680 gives 5.0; 215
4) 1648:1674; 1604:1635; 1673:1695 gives 1.1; 215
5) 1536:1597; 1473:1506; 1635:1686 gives 2.8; 225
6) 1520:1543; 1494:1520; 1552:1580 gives -2.0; 217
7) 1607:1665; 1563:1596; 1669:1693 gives 4.4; 215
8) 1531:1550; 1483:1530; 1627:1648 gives -2.2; 216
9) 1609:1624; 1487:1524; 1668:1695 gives 1.6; 222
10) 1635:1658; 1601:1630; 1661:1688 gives 1.5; 209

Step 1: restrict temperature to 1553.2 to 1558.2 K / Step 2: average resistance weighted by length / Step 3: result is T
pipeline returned 223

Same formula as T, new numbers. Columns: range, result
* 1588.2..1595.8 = 141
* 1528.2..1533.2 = 237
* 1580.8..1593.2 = 191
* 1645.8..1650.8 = 191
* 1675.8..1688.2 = 222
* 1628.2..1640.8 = 199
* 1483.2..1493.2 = 239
